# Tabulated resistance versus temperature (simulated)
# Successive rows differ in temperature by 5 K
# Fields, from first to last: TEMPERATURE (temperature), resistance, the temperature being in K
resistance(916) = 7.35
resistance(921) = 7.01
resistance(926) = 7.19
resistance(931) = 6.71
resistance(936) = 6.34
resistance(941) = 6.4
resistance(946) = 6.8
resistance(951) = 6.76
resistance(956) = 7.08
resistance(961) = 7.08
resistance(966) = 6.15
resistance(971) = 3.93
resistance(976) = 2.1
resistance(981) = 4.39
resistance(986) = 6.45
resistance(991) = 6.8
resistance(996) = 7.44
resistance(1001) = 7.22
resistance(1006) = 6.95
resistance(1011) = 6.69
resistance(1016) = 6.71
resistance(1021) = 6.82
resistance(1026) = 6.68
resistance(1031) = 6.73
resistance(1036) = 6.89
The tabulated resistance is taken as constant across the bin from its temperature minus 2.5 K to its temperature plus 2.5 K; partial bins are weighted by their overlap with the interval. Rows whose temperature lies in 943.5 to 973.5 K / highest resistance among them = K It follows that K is 7.08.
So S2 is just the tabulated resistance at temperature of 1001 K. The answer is 7.22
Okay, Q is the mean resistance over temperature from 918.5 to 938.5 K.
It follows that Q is 6.81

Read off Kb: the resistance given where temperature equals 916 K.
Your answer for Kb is 7.35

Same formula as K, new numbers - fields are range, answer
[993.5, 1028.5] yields 7.44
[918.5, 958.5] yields 7.19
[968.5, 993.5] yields 6.8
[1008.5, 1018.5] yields 6.71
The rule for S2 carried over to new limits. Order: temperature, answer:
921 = 7.01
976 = 2.1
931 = 6.71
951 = 6.76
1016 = 6.71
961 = 7.08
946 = 6.8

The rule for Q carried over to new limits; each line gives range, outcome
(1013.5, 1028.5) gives 6.74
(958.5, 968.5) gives 6.62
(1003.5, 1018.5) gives 6.78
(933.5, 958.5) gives 6.68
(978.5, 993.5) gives 5.88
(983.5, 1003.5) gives 6.98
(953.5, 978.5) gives 5.27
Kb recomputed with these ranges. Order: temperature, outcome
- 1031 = 6.73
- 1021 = 6.82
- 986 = 6.45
